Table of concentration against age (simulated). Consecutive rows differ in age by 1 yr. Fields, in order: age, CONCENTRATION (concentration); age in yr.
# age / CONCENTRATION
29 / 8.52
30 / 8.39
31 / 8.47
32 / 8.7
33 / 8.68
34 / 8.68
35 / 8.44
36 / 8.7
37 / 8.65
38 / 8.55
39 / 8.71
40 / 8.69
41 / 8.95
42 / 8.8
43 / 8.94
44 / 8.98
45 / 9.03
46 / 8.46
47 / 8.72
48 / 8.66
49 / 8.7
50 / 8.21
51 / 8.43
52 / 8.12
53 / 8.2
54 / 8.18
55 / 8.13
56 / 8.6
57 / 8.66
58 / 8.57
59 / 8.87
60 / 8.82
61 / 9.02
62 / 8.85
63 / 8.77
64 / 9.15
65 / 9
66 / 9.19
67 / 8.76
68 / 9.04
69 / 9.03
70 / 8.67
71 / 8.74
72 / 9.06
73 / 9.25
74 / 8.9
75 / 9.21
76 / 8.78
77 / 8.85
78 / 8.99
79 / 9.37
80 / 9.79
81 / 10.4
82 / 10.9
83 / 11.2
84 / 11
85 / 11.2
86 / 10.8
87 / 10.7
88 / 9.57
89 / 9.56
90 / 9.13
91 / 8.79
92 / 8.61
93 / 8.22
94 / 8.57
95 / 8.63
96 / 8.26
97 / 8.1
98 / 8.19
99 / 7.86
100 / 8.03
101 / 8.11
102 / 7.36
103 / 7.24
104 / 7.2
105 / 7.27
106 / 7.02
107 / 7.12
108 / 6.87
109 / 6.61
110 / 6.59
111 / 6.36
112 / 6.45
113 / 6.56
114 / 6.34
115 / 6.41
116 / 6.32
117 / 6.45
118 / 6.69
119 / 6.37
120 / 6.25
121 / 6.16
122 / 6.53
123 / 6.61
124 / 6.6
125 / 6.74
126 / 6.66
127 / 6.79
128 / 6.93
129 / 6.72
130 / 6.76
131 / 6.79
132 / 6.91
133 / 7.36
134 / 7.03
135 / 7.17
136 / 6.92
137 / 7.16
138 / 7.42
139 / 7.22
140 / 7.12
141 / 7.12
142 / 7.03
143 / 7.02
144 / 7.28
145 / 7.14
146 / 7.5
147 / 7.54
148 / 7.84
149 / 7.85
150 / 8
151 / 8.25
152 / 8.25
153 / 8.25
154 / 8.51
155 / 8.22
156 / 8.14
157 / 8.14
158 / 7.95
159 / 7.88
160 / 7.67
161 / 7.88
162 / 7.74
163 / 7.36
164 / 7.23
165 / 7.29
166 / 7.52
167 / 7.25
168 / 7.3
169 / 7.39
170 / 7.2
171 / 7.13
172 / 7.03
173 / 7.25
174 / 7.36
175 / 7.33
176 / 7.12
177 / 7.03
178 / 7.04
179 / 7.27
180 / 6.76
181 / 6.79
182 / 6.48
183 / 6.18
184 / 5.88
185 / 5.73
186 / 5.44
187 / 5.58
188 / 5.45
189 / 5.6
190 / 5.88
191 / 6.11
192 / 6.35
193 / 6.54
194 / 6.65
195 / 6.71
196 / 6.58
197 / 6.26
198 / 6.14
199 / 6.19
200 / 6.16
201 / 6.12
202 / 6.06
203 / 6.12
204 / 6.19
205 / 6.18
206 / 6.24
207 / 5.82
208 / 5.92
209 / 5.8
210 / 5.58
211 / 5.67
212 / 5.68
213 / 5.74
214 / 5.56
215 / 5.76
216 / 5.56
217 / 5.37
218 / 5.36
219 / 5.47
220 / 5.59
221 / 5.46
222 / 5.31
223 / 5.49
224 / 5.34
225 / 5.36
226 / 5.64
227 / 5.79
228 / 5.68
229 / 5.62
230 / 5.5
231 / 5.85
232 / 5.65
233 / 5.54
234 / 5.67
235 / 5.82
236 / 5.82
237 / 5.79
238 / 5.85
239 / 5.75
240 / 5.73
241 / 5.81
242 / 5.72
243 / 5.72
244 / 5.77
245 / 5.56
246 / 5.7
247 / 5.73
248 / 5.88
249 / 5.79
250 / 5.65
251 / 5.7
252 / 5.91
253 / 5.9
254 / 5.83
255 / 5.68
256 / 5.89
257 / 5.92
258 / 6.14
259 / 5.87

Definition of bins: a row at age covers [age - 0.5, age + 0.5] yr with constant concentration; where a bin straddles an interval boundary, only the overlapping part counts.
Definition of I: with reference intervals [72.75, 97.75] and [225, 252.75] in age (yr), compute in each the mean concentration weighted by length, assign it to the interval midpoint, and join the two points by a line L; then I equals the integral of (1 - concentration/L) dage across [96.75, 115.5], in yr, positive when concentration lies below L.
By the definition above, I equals 3.8 yr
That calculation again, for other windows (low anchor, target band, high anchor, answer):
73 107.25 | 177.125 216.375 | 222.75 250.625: 2.8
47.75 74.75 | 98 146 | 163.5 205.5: 4.6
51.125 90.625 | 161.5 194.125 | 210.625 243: 0.2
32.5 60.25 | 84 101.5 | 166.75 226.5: -2.6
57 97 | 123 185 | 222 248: 1.8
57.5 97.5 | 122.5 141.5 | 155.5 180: 2.8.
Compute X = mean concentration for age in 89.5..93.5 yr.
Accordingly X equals 8.69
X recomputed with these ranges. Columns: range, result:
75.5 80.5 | 9.16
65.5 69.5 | 9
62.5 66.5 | 9.03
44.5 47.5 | 8.74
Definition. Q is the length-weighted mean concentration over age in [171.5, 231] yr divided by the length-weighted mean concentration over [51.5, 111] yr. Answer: 0.70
